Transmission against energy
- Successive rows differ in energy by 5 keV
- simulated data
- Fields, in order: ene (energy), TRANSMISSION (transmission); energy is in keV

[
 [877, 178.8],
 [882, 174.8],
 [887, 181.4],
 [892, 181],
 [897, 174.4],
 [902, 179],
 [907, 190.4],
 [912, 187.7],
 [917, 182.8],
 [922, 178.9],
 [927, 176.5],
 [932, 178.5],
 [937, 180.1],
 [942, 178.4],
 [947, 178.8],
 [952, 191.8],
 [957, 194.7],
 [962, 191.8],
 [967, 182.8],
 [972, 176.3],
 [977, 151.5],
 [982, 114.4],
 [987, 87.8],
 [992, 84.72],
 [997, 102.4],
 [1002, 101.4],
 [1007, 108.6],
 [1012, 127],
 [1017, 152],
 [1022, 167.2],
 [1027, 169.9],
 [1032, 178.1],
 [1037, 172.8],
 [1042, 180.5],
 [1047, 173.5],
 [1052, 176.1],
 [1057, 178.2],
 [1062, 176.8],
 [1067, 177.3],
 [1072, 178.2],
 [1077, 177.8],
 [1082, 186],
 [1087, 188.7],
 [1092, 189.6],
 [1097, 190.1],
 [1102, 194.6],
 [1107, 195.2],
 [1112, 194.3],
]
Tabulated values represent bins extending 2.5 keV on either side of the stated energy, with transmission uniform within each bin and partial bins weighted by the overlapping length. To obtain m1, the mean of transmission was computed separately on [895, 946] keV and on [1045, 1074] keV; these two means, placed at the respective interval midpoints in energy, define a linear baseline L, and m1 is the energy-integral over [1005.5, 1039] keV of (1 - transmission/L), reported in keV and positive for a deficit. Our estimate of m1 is 4.3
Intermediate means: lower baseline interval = 181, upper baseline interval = 177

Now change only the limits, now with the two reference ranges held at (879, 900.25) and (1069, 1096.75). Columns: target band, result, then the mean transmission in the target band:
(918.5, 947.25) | 0.12 keV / 179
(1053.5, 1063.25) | 0.33 keV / 177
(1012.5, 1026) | 1.95 keV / 156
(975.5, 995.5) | 8.17 keV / 107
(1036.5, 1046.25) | 0.33 keV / 177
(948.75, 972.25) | -1.04 keV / 188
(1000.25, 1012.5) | 4.80 keV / 111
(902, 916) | -0.63 keV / 187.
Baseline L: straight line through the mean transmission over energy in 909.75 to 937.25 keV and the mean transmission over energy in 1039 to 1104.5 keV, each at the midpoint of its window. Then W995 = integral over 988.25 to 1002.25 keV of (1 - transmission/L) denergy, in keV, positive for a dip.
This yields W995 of 6.7 keV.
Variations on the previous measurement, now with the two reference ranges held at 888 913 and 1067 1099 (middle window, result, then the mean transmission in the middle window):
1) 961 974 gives 0.0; 183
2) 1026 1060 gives 1.5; 176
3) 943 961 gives -0.5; 188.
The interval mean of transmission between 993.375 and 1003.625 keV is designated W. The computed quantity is 100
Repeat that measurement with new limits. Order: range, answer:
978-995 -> 101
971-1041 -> 135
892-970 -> 183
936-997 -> 157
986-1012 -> 100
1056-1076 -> 178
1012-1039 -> 164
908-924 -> 184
